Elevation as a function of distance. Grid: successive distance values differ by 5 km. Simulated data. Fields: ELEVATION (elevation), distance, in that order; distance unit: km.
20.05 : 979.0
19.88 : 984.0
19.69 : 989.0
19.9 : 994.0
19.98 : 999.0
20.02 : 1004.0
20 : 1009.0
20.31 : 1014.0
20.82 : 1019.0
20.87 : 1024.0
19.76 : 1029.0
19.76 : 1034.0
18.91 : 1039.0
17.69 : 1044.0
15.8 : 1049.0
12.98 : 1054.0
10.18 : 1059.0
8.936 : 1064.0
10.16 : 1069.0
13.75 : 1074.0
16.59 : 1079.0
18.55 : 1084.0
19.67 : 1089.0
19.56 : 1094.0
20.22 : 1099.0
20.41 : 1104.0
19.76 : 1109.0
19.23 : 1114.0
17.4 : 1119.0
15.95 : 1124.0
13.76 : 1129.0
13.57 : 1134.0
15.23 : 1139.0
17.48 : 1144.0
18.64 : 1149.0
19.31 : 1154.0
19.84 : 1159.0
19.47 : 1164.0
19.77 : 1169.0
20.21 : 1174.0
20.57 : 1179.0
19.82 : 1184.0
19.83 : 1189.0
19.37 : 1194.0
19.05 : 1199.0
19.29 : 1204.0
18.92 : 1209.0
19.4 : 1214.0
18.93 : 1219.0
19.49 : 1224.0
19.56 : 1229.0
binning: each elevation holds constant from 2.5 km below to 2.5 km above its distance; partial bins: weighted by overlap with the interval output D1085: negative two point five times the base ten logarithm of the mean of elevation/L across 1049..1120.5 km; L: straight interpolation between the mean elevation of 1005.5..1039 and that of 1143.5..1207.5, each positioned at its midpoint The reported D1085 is 0.22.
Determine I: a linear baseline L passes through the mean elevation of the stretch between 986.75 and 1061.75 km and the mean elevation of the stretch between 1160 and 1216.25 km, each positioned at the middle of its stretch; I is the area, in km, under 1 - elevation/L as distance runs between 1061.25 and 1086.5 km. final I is 7.0 km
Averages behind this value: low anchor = 18.4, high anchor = 19.6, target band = 13.6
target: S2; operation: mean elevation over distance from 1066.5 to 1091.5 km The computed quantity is 15.7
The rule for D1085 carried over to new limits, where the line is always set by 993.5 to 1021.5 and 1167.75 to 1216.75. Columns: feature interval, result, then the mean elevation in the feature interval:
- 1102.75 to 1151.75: 0.16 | 17.1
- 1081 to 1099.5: 0.03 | 19.3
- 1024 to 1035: 0.01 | 20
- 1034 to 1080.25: 0.38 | 14.1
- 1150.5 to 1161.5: 0.01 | 19.5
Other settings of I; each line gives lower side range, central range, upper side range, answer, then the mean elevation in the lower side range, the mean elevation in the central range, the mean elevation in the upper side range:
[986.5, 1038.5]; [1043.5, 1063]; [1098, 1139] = 5.8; 20.1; 13.4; 17.3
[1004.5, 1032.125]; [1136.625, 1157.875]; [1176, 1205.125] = 2.2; 20.3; 17.8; 19.7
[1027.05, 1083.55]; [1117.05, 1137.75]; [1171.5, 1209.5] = 2.8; 15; 15.1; 19.7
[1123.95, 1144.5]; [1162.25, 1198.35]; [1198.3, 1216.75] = -4.7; 14.9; 19.8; 19.2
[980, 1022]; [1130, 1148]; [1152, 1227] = 3.8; 20.1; 15.6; 19.6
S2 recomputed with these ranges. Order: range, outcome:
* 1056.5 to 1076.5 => 10.8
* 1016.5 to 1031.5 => 20.5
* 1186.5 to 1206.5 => 19.4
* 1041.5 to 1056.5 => 15.5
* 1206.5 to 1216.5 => 19.2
